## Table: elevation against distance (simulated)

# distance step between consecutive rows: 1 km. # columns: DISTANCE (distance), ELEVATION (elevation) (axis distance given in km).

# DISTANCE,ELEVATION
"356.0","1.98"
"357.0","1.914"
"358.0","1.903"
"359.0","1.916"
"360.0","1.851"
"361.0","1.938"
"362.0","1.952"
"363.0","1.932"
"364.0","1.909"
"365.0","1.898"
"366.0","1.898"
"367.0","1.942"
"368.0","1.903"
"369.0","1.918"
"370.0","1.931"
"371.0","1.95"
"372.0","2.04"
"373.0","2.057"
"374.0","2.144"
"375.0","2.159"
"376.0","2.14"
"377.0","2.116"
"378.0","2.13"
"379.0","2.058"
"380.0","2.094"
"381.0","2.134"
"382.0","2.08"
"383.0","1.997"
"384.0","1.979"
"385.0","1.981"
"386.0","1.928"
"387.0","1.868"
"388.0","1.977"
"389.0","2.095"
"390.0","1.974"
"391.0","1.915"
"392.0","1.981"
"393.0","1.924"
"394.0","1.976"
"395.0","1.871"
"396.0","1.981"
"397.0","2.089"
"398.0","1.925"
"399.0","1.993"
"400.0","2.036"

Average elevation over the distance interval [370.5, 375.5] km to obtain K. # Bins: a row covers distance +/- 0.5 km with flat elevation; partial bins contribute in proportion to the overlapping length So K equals 2.07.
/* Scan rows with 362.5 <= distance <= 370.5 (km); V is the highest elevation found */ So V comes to 1.942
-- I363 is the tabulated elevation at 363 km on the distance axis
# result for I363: 1.932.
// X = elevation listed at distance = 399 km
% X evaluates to 1.993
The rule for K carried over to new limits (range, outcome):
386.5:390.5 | 1.98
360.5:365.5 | 1.93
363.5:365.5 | 1.9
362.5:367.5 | 1.92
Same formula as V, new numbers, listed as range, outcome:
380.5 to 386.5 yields 2.134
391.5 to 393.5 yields 1.981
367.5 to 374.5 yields 2.144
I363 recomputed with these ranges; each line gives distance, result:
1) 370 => 1.931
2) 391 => 1.915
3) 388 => 1.977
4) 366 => 1.898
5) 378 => 2.13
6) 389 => 2.095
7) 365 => 1.898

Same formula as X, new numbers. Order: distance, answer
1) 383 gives 1.997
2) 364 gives 1.909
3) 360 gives 1.851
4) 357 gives 1.914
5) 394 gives 1.976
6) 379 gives 2.058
